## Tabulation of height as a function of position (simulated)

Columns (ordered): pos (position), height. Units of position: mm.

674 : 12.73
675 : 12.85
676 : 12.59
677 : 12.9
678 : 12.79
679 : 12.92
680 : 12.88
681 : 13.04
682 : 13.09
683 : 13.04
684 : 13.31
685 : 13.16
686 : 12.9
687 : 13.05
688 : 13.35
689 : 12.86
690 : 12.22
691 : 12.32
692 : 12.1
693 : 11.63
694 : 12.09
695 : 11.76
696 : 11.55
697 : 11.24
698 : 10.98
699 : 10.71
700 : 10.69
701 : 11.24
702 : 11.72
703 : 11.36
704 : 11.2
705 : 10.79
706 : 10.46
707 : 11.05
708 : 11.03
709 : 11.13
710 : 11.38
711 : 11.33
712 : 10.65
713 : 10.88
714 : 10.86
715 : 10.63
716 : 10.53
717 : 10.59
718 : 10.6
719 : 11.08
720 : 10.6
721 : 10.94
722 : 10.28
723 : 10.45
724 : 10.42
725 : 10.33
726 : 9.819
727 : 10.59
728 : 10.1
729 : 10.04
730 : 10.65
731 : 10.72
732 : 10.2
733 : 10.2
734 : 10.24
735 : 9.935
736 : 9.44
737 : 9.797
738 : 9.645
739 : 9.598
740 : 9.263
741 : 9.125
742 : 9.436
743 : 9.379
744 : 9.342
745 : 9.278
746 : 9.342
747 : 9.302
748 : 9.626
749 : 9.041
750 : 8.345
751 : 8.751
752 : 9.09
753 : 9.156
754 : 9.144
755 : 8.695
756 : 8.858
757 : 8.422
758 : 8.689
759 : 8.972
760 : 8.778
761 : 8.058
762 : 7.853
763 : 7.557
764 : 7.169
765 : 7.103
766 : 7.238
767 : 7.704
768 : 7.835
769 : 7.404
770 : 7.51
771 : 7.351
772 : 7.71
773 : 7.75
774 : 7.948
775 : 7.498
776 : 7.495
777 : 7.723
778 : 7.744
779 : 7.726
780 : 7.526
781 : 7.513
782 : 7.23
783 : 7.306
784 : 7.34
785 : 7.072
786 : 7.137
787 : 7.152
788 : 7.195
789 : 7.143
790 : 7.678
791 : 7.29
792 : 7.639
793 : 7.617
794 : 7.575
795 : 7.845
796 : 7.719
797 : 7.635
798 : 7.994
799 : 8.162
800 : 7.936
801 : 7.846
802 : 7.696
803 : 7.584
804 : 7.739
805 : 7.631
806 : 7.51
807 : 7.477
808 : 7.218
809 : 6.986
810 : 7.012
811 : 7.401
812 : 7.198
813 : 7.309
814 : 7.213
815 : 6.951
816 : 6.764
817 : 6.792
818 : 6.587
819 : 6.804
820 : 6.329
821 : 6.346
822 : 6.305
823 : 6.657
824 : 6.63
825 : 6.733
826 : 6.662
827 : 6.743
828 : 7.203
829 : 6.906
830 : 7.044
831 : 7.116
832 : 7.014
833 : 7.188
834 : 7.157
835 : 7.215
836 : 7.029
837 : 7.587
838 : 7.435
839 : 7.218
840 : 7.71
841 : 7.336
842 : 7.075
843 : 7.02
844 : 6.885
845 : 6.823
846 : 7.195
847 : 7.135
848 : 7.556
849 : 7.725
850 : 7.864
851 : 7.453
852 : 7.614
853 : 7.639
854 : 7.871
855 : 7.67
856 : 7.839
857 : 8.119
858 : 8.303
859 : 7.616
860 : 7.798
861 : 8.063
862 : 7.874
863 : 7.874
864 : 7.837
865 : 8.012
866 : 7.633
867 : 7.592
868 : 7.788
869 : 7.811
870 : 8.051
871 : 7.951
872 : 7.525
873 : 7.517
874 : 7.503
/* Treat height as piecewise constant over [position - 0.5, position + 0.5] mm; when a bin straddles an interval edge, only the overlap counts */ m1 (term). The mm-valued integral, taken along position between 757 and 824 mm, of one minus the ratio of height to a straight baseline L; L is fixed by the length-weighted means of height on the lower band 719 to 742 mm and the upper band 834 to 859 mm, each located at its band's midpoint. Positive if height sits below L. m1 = 9.9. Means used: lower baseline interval 10.1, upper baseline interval 7.47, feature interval 7.45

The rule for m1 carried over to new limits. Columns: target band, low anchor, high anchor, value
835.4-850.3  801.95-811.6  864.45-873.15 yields 0.63 mm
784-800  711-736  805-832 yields 0.77 mm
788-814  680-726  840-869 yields 4.17 mm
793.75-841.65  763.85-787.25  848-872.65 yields 2.68 mm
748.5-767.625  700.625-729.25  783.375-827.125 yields 1.57 mm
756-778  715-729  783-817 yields 2.27 mm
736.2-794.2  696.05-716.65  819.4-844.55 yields 6.07 mm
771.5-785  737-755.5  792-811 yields 1.19 mm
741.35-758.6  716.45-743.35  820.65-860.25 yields 1.01 mm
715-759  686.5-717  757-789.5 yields -0.95 mm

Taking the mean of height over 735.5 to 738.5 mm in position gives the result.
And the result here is 9.63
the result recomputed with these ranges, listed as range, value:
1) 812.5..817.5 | 7.01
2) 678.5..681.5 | 12.9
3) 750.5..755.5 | 8.97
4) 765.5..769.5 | 7.55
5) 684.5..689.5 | 13.1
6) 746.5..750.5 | 9.08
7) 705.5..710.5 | 11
